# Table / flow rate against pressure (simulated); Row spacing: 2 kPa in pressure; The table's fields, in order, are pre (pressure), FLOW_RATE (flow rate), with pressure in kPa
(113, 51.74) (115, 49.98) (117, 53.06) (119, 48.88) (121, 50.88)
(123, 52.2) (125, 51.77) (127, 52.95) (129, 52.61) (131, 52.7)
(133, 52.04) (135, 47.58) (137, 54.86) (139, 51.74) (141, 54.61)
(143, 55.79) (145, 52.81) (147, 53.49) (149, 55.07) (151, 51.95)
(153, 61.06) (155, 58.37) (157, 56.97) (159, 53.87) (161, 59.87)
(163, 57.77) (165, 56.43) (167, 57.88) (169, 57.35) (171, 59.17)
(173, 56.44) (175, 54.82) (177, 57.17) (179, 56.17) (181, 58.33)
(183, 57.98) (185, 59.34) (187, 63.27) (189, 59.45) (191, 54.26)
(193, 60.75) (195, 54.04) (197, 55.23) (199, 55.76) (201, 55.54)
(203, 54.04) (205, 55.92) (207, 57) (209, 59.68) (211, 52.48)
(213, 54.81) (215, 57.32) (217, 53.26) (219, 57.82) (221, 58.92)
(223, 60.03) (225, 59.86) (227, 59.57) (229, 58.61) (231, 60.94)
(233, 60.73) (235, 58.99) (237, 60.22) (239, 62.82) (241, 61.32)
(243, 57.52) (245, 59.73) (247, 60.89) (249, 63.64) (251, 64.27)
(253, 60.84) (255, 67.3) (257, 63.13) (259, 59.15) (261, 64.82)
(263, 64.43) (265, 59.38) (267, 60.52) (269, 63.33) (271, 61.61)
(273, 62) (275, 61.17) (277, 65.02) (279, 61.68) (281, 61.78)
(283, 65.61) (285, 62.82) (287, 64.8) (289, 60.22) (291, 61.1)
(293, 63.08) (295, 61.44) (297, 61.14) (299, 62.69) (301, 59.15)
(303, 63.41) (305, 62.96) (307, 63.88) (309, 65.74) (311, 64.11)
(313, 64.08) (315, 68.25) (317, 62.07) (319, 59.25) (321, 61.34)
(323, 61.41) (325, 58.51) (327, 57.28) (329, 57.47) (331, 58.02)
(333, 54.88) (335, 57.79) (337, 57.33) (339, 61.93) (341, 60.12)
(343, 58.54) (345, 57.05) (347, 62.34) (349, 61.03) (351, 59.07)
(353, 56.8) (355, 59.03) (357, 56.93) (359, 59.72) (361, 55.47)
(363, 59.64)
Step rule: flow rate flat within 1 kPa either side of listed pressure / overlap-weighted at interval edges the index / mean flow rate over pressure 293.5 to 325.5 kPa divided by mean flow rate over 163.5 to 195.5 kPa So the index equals 1.1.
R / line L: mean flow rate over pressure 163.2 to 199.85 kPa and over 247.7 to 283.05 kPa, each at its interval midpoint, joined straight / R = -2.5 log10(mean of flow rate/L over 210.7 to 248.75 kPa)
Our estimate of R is 0.03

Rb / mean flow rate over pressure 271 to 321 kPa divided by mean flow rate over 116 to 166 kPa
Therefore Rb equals 1.2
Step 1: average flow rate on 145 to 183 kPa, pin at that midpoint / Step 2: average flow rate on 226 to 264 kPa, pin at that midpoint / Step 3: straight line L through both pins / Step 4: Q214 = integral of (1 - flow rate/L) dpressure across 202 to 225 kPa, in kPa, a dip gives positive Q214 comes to 1.2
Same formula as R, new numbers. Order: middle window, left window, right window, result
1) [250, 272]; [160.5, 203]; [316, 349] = -0.078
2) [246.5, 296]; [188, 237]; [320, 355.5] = -0.081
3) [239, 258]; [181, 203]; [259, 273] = -0.020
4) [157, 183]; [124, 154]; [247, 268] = -0.025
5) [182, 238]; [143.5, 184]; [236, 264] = 0.035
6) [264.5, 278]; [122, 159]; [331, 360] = -0.091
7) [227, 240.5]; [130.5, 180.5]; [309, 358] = -0.054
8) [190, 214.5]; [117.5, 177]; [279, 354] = 0.017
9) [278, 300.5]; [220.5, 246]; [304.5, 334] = -0.027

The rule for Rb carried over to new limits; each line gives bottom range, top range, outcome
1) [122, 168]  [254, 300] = 1.15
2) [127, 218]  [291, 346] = 1.09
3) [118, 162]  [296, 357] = 1.13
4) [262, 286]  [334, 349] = 0.95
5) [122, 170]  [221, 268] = 1.12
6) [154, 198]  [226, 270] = 1.07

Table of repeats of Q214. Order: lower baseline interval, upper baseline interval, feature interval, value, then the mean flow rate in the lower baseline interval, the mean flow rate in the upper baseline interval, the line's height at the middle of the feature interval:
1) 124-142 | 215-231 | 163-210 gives -1.11 kPa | 52.3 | 58.4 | 55.9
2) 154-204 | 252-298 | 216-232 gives 0.28 kPa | 57.2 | 62.5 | 59.7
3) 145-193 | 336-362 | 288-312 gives -1.64 kPa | 57.2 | 58.9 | 58.4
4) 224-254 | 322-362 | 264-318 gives -2.83 kPa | 60.7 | 58.5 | 59.6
